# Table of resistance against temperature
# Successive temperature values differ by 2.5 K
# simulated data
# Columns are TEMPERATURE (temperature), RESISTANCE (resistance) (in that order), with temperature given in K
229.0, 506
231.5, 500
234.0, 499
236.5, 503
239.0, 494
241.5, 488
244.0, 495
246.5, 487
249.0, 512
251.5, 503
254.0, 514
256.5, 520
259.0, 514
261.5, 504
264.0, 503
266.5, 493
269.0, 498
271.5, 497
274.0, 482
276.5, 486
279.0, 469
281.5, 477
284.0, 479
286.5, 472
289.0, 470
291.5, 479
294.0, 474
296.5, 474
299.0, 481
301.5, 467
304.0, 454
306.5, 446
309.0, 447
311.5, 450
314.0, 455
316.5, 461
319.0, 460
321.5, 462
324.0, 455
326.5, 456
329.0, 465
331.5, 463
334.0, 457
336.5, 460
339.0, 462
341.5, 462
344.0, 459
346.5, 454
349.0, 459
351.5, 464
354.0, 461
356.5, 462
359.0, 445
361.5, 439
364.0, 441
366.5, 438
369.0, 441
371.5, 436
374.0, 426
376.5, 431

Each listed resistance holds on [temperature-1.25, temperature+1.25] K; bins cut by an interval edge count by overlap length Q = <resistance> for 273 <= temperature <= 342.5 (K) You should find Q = 465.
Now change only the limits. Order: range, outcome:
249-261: 512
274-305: 474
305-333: 456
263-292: 484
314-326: 459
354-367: 447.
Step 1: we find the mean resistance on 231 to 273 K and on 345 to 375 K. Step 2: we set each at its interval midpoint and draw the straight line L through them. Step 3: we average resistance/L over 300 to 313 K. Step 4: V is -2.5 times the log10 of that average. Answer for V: 0.049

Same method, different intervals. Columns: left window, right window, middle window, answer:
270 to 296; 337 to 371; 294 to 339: 0.01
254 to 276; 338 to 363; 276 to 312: 0.04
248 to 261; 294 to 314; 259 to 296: 0.01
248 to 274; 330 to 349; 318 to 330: 0.02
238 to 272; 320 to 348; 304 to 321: 0.04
